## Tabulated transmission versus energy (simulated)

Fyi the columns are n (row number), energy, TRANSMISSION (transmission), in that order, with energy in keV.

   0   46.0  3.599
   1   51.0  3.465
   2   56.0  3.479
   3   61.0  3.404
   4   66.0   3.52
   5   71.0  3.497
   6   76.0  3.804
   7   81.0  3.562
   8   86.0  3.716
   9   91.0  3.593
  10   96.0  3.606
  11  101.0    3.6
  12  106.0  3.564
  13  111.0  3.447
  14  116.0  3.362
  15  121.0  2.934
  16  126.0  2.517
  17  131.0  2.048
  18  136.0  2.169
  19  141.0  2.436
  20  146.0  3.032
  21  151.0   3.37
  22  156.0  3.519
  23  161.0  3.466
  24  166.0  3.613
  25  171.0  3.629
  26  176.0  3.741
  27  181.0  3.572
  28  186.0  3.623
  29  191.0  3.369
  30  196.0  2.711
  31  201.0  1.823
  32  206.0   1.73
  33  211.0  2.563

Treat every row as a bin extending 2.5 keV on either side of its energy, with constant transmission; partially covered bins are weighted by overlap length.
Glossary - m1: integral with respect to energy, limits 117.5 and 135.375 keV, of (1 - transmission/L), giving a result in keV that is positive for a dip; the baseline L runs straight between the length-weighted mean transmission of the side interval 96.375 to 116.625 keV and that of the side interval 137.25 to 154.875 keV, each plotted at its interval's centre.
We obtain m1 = 4.0 keV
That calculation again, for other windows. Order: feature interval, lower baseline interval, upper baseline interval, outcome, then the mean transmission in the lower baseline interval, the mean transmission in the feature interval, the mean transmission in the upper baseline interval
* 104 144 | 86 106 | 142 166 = 7.8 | 3.61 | 2.8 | 3.32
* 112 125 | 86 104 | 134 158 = 0.7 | 3.61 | 3.11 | 2.91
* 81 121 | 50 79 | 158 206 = -1.0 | 3.53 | 3.52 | 3.2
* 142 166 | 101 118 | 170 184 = 1.8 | 3.48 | 3.32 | 3.65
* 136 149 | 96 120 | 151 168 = 3.1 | 3.47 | 2.65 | 3.51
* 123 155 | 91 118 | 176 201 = 7.1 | 3.53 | 2.64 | 3.21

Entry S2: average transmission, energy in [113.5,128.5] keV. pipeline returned 2.94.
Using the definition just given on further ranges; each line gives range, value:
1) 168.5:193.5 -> 3.59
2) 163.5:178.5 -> 3.66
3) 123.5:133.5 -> 2.28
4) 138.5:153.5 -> 2.95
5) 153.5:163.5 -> 3.49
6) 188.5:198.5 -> 3.04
